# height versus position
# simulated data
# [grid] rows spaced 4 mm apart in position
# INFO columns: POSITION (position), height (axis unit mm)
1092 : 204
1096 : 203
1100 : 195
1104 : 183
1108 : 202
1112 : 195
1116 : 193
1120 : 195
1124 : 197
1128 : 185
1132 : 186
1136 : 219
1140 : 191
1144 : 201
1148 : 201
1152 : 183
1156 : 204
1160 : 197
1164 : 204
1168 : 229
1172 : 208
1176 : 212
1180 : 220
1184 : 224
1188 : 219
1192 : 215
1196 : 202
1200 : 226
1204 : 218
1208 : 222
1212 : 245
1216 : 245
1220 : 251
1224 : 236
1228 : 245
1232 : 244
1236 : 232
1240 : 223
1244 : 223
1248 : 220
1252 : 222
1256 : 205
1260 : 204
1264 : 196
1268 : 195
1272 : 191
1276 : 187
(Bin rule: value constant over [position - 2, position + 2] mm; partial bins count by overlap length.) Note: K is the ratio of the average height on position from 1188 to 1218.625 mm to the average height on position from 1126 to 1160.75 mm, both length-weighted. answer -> 1.15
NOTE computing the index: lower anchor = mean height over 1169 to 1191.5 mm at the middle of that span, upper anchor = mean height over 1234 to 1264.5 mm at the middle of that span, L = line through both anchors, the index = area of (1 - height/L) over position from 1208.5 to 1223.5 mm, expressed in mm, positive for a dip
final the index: -1.8 mm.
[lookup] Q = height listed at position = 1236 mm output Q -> 232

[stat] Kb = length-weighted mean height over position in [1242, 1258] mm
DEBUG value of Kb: 218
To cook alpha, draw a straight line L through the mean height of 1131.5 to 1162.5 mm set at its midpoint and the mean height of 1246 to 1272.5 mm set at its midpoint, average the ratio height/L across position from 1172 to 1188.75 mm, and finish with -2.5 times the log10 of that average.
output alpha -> -0.09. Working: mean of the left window 198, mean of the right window 205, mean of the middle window 217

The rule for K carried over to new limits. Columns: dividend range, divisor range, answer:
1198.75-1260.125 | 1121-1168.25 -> 1.16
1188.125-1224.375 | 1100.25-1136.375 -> 1.18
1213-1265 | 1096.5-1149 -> 1.16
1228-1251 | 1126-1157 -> 1.17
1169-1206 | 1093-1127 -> 1.11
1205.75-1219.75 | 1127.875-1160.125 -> 1.21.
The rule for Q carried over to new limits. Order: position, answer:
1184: 224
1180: 220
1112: 195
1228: 245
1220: 251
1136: 219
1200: 226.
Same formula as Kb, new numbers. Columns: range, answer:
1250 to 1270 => 204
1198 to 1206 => 222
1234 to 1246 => 226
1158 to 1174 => 210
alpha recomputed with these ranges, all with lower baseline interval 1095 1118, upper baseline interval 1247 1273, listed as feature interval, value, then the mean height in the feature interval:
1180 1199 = -0.083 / 216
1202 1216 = -0.147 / 231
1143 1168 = -0.015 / 201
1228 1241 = -0.162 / 236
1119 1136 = 0.013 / 194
